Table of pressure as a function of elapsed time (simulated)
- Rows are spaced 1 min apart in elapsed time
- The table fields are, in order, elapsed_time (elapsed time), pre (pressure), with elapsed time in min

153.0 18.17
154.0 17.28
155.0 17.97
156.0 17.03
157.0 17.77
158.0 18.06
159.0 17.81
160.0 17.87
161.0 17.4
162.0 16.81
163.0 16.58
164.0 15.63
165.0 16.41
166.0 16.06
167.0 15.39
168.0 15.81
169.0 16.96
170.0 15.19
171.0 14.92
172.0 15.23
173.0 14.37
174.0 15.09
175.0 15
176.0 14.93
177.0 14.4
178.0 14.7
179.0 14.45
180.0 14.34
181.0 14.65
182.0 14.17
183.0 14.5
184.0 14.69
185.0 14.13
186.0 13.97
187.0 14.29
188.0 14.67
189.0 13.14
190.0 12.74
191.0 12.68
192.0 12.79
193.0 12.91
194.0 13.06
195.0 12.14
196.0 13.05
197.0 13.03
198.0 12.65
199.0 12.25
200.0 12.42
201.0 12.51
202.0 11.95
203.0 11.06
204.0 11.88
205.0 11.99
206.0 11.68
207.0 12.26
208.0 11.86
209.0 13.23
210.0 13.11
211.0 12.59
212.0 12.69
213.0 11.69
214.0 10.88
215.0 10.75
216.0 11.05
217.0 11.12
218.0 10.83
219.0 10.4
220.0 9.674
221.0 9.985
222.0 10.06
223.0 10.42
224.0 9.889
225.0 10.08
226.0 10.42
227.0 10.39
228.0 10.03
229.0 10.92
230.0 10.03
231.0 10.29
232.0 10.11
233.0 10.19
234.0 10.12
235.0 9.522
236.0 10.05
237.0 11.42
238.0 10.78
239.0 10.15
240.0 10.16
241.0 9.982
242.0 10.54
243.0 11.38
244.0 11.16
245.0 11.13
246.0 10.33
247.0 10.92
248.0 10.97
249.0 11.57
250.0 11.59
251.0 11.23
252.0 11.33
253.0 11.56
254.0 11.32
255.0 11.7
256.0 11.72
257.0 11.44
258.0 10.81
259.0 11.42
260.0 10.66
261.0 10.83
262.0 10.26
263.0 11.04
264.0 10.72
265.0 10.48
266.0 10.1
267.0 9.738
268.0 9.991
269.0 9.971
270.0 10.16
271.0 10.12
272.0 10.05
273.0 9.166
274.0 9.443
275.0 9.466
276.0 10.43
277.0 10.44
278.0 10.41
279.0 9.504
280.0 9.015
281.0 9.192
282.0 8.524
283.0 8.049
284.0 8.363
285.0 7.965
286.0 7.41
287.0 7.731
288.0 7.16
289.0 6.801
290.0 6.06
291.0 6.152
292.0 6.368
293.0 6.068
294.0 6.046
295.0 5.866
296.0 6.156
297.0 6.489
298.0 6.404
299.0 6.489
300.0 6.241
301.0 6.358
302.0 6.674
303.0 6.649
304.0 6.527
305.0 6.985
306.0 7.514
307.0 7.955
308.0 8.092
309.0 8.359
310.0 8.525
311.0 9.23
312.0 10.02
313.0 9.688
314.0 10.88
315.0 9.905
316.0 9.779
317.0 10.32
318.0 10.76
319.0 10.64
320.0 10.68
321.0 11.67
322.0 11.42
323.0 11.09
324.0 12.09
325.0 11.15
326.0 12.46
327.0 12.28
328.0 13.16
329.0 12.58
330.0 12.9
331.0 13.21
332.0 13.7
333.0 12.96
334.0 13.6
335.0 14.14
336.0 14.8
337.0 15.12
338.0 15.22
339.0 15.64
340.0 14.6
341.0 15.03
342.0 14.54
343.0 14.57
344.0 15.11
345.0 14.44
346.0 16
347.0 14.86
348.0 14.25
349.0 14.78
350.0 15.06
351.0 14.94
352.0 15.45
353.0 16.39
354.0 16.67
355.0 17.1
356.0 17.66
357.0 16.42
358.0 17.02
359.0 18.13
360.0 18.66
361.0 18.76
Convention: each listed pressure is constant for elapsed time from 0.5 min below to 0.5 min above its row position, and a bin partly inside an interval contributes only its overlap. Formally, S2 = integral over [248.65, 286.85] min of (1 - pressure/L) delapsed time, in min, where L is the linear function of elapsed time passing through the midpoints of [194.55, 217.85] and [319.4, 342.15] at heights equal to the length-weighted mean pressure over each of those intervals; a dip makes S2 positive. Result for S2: 7.4 min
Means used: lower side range 12.1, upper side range 13.2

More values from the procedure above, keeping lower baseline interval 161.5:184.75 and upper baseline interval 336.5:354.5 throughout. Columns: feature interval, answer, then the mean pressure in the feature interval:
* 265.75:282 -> 5.78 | 9.78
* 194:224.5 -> 7.11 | 11.7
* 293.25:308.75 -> 8.64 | 6.71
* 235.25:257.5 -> 6.13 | 11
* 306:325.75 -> 6.62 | 10.1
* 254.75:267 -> 3.48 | 10.9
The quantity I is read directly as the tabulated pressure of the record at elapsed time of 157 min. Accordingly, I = 17.77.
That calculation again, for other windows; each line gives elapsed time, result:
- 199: 12.25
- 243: 11.38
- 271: 10.12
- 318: 10.76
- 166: 16.06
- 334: 13.6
